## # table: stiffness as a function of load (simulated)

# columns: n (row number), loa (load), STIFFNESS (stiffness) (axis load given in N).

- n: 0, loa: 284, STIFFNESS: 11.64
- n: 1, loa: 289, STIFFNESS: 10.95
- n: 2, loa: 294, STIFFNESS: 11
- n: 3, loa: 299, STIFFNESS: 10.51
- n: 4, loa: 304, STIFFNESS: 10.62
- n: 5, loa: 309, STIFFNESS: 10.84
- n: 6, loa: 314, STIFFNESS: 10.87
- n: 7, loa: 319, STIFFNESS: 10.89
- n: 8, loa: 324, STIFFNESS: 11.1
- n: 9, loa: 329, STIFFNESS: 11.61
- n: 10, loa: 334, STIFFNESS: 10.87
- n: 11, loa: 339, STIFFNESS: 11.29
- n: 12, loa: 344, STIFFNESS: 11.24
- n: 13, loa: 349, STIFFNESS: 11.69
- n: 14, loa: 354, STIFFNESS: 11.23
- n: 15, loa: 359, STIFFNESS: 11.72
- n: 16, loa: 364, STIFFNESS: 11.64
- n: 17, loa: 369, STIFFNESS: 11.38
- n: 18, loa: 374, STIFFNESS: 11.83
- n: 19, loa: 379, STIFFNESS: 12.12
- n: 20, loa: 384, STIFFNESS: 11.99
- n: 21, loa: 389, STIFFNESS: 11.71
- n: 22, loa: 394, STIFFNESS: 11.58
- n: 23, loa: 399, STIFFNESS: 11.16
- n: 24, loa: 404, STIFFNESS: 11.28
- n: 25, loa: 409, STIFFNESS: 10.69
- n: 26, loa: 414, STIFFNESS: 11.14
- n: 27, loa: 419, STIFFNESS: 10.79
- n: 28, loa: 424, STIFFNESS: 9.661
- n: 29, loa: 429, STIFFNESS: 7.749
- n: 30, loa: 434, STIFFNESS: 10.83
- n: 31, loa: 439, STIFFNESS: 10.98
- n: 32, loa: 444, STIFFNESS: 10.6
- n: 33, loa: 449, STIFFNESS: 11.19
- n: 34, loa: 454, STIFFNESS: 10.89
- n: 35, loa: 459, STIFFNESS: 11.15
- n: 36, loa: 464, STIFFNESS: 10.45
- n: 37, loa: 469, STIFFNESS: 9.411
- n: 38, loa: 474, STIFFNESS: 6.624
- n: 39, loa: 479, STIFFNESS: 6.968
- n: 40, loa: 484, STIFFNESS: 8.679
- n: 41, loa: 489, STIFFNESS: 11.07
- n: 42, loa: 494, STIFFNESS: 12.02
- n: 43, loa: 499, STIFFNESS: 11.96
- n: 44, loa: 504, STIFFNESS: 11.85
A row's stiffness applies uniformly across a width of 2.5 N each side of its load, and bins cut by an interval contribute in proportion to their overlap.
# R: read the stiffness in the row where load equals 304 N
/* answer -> 10.62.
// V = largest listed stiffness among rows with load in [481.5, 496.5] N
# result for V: 12.02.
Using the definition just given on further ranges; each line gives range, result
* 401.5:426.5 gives 11.28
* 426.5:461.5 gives 11.19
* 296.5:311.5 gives 10.84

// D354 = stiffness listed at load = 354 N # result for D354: 11.23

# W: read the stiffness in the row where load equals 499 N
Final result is 11.96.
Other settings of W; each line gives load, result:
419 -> 10.79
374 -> 11.83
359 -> 11.72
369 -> 11.38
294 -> 11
